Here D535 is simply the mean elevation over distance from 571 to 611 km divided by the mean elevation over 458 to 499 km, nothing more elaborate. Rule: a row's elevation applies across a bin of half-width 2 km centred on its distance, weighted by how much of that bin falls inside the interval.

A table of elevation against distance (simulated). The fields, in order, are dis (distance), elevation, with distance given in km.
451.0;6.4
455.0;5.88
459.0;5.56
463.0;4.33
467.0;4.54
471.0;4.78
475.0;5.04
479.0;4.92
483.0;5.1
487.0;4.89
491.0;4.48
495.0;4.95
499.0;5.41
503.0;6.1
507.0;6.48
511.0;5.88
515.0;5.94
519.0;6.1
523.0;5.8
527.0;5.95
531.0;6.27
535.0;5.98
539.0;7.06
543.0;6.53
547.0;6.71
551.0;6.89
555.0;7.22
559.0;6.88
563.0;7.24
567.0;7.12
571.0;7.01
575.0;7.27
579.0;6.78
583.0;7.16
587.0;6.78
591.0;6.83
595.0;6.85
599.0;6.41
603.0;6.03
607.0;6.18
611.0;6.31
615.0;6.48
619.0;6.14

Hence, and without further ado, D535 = 1.4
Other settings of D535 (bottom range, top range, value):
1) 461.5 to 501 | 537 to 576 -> 1.44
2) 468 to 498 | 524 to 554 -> 1.33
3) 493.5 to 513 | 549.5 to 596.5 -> 1.21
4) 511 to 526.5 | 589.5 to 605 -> 1.10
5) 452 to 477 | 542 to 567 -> 1.37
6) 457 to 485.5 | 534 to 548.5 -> 1.35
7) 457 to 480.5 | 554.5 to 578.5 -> 1.46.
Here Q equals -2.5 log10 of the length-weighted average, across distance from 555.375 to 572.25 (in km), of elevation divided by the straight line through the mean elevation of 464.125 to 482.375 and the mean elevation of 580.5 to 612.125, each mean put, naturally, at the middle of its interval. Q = -0.16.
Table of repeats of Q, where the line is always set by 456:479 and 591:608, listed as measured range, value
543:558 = -0.17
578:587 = -0.12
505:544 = -0.12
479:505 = 0.01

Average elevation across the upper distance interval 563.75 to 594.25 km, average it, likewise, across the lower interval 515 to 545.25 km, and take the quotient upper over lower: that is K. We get 1.12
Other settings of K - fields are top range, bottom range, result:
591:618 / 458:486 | 1.31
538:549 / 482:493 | 1.40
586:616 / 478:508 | 1.23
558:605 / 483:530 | 1.22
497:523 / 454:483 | 1.20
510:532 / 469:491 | 1.22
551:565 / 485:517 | 1.28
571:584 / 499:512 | 1.16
